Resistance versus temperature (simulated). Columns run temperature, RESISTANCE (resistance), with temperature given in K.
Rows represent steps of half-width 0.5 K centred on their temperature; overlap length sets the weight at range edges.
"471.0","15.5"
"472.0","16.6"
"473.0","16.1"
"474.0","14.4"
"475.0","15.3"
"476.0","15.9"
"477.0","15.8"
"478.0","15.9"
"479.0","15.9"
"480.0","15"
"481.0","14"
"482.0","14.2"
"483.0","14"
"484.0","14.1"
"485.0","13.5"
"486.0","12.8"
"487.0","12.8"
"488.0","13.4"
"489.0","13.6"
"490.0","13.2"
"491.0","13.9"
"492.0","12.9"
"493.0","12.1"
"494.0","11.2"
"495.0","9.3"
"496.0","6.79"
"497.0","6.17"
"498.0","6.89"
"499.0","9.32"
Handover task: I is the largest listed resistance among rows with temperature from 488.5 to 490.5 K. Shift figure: 13.6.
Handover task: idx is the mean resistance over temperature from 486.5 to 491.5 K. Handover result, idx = 13.4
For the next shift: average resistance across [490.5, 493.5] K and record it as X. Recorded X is 13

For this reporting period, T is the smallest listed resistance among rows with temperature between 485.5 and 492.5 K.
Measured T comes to 12.8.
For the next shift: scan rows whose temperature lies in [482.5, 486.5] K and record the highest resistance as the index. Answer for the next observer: 14.1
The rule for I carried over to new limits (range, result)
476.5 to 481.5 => 15.9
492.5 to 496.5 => 12.1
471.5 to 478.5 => 16.6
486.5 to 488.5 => 13.4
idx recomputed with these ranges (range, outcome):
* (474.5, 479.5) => 15.8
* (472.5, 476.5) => 15.4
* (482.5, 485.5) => 13.9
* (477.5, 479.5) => 15.9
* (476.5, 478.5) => 15.9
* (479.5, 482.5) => 14.4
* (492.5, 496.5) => 9.85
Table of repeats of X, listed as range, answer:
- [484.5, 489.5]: 13.2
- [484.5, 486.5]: 13.2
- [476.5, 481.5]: 15.3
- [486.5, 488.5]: 13.1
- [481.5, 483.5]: 14.1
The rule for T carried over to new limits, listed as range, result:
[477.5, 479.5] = 15.9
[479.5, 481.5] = 14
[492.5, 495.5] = 9.3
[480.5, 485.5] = 13.5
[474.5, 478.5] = 15.3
